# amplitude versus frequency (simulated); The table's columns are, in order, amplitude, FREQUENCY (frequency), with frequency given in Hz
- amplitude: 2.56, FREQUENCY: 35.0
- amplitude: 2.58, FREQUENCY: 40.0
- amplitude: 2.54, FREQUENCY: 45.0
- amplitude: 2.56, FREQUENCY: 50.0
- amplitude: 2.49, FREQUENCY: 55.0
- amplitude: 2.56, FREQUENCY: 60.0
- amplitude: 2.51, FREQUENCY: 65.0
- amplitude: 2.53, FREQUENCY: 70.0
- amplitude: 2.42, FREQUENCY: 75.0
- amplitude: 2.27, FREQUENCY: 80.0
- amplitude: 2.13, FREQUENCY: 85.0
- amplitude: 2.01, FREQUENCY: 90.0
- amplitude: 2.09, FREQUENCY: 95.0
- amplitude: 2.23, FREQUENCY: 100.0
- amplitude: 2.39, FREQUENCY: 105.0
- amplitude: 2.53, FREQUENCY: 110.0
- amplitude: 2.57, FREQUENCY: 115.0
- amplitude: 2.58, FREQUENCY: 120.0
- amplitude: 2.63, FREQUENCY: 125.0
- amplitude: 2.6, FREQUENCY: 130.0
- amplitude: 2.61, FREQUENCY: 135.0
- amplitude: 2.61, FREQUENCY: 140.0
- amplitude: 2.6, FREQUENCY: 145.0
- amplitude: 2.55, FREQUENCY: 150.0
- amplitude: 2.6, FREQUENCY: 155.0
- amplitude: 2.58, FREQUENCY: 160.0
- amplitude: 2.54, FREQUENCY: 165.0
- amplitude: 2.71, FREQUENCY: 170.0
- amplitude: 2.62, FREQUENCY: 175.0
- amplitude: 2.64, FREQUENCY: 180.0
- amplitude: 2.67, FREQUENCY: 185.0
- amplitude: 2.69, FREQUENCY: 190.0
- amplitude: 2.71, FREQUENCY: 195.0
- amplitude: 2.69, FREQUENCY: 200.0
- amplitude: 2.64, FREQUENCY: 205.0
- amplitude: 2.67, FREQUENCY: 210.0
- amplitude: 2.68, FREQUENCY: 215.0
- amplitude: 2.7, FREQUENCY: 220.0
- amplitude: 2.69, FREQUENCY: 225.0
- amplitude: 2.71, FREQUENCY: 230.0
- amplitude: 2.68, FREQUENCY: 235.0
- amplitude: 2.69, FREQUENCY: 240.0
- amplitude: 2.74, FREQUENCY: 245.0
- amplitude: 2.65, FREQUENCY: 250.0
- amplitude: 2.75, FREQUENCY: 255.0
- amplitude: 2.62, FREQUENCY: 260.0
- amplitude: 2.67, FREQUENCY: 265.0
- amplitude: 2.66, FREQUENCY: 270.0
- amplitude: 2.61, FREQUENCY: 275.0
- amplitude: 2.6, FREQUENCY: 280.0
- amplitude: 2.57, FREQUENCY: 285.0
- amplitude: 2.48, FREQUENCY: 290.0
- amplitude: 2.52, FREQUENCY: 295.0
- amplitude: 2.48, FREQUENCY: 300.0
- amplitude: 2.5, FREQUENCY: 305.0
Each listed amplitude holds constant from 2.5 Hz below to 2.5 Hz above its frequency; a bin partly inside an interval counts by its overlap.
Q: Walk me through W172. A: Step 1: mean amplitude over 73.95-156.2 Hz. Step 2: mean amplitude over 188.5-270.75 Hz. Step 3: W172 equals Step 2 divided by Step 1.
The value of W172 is 1.1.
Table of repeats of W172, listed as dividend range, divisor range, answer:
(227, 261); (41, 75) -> 1.07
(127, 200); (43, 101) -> 1.11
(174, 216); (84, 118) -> 1.17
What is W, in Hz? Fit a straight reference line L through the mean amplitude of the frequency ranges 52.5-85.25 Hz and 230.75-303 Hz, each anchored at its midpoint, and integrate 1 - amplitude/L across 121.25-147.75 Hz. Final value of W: -1.17 Hz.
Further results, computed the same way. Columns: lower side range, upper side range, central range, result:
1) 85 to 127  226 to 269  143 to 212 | -3.02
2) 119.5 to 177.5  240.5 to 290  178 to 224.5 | -0.98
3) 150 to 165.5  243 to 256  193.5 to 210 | -0.24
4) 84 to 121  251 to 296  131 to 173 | -3.51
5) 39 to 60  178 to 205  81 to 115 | 4.36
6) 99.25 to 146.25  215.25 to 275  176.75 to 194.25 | -0.35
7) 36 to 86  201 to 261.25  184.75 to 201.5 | -0.34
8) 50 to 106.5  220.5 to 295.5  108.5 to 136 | -1.97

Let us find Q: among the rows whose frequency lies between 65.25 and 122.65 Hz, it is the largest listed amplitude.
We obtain 2.58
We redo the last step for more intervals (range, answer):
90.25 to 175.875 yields 2.71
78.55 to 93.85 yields 2.27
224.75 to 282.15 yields 2.75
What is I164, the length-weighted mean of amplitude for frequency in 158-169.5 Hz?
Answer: 2.59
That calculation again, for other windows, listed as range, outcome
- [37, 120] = 2.41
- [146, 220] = 2.64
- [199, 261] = 2.69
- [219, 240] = 2.69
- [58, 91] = 2.36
